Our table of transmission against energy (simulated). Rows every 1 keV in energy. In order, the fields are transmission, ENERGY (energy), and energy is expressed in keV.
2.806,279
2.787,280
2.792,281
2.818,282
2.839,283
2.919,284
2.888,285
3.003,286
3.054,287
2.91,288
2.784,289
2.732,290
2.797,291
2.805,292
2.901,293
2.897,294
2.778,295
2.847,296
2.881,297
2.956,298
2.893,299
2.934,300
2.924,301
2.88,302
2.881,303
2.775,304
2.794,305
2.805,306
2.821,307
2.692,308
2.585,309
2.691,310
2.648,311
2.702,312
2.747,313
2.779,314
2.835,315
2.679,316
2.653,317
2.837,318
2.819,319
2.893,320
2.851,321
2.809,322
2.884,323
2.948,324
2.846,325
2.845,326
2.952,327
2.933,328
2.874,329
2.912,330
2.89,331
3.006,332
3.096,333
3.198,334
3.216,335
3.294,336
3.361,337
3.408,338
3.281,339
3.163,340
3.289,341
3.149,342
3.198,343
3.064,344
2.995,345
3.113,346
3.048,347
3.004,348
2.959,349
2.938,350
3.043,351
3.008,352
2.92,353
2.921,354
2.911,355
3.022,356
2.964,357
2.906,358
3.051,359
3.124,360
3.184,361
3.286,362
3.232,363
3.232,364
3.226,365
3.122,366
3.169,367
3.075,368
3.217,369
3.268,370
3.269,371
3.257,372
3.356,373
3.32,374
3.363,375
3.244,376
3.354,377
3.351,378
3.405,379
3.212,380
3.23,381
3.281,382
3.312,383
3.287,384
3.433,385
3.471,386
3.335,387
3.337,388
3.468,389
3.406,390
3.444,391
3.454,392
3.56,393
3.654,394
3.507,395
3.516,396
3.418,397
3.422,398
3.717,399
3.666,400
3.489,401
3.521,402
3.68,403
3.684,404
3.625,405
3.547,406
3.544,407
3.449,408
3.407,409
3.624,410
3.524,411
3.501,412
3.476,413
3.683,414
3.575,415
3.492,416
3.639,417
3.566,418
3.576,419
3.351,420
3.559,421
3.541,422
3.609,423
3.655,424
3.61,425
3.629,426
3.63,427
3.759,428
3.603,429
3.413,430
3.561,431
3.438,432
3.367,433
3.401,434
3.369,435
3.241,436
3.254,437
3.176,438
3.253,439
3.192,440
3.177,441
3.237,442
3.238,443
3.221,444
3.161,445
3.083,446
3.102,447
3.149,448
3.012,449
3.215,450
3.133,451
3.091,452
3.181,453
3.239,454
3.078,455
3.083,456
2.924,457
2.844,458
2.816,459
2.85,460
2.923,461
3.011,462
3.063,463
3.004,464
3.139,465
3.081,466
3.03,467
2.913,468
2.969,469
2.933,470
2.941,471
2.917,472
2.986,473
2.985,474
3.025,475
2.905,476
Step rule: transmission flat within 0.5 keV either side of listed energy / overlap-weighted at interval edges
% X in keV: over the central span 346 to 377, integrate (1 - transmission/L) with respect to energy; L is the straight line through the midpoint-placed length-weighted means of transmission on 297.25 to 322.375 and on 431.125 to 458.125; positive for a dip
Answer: -1.9 keV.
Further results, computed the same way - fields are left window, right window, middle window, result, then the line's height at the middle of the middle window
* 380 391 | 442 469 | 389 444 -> -4.5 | 3.22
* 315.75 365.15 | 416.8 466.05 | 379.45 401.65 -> -2.0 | 3.15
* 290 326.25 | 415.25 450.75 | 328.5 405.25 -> -4.2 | 3.08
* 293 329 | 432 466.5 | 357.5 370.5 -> -1.0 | 2.94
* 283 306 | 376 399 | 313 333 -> 1.2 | 3.04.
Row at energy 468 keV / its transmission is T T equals 2.913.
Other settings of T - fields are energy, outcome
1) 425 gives 3.61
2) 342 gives 3.149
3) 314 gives 2.779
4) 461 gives 2.923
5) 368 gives 3.075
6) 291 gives 2.797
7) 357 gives 2.964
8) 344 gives 3.064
